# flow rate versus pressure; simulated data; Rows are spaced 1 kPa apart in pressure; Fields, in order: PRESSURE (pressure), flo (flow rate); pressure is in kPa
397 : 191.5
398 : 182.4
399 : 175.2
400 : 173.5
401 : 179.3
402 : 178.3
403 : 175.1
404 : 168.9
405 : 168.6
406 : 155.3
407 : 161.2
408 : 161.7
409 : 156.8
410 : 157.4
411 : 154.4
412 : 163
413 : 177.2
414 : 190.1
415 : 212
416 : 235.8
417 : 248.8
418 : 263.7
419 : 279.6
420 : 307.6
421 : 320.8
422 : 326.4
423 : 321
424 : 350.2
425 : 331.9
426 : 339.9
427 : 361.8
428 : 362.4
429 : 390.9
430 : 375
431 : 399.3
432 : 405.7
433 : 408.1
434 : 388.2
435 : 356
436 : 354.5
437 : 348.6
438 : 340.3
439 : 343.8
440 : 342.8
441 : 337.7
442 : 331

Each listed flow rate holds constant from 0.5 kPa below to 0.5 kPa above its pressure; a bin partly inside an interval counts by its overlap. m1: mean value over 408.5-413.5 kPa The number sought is 162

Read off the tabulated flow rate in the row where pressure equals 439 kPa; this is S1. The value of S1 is 343.8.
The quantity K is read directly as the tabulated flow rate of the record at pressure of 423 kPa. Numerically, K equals 321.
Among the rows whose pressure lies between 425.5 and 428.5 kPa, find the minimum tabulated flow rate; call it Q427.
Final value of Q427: 339.9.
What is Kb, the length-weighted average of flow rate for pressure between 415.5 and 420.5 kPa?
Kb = 267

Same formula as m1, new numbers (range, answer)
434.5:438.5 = 350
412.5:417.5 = 213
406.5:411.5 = 158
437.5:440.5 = 342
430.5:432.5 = 402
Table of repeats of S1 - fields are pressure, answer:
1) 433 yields 408.1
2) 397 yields 191.5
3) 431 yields 399.3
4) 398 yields 182.4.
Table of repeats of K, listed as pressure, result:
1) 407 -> 161.2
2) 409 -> 156.8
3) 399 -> 175.2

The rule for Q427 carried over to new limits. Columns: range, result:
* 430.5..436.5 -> 354.5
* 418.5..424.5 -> 279.6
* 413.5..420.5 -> 190.1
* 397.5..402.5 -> 173.5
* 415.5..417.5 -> 235.8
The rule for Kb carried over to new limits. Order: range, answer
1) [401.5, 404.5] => 174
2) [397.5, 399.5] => 179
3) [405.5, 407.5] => 158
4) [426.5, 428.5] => 362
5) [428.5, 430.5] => 383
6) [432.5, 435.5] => 384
